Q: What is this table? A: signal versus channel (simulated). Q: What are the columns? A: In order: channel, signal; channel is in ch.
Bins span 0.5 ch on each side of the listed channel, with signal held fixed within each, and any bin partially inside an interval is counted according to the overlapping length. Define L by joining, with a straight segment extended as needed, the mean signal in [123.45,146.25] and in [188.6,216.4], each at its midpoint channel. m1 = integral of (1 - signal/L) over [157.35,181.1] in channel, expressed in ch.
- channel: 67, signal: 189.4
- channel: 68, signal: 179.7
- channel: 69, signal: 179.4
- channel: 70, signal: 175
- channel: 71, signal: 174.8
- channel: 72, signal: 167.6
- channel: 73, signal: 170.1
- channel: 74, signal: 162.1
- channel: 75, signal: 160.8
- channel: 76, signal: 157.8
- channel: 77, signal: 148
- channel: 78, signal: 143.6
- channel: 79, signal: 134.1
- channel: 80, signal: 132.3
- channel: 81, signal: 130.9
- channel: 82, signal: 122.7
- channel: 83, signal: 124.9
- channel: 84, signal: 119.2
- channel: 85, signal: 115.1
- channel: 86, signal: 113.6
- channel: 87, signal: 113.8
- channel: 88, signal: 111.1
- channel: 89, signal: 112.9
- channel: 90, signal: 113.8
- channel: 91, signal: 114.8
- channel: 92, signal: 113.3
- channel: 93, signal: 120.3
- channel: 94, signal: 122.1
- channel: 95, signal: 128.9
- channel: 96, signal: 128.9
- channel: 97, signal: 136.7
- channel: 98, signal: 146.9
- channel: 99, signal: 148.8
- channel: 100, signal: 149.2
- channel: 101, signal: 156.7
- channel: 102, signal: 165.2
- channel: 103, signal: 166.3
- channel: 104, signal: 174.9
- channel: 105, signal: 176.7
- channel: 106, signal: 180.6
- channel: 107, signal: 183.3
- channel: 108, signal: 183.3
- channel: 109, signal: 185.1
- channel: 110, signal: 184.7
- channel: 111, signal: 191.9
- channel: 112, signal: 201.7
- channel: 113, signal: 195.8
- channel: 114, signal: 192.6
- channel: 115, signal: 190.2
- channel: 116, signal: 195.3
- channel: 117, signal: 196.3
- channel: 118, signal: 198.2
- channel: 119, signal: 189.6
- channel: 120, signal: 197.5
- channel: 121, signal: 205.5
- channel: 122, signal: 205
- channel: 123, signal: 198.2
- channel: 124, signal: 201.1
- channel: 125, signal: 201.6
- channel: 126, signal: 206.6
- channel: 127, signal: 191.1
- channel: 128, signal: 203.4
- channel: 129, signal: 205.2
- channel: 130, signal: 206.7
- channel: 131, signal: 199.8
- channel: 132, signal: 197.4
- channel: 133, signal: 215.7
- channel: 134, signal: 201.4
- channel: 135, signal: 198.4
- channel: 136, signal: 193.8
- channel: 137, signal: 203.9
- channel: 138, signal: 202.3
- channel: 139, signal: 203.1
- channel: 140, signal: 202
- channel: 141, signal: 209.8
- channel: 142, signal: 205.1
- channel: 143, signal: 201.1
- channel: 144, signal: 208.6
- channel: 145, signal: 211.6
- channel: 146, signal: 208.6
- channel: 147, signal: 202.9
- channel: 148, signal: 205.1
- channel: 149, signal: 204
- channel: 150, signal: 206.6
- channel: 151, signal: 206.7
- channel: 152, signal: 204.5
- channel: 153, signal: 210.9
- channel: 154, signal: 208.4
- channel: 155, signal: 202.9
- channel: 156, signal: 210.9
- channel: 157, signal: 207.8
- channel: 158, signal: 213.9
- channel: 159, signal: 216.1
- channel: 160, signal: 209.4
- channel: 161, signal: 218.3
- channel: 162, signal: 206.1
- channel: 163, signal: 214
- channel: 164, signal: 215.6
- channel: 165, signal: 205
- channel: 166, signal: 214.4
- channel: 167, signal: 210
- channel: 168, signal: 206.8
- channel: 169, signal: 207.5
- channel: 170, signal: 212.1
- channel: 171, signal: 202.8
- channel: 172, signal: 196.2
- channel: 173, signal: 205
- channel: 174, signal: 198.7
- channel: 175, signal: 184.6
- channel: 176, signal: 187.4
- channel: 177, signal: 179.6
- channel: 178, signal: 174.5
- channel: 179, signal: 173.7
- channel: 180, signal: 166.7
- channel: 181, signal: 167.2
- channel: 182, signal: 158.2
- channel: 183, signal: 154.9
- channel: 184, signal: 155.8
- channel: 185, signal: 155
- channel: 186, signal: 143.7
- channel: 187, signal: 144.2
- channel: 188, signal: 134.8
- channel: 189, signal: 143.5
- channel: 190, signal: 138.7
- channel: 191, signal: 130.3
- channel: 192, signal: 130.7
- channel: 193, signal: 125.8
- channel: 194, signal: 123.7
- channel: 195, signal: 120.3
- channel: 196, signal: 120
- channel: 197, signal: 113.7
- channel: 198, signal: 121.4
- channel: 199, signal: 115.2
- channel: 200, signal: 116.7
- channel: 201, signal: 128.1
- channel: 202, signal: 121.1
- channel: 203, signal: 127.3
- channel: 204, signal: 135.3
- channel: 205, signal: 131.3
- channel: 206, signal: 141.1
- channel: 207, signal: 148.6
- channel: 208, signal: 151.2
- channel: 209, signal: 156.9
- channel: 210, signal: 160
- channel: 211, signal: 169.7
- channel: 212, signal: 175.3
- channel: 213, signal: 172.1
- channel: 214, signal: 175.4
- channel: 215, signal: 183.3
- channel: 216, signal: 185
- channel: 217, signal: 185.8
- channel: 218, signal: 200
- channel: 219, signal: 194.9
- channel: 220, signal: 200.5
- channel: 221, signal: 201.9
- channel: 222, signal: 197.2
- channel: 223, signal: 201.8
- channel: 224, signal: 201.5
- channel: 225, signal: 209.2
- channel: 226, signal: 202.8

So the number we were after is -3.9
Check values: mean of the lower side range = 203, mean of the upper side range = 141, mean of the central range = 200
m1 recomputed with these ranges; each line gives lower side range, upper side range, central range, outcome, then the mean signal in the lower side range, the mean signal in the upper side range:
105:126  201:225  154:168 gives -2.15 ch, 194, 170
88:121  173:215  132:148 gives -4.70 ch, 164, 149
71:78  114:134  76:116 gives 6.72 ch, 161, 200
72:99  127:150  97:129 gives -3.04 ch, 132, 204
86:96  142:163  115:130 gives -3.28 ch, 117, 208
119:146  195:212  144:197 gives -4.86 ch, 203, 136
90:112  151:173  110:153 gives -4.67 ch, 155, 209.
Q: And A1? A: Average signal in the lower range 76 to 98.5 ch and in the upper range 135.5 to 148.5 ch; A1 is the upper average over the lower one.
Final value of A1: 1.6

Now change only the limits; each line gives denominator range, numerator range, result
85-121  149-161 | 1.31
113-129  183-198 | 0.68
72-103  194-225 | 1.18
